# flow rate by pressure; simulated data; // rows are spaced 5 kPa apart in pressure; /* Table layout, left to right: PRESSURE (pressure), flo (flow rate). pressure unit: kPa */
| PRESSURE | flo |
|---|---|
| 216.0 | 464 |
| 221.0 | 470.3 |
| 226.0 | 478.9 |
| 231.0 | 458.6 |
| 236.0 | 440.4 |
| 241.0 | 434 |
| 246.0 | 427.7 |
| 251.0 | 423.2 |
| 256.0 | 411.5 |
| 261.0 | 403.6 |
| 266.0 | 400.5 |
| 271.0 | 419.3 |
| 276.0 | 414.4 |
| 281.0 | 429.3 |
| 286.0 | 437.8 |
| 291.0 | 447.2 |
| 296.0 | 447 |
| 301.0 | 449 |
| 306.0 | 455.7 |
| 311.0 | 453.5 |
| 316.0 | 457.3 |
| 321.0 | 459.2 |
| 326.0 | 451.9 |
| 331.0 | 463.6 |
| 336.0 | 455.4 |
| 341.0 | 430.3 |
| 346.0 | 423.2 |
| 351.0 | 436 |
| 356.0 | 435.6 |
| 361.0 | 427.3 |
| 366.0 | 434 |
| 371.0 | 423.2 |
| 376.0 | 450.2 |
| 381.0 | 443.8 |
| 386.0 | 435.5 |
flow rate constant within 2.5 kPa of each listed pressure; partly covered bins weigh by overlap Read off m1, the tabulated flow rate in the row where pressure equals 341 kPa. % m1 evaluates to 430.3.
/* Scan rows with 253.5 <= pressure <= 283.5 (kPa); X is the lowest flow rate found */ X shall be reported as 400.5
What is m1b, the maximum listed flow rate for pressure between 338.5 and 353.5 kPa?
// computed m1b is 436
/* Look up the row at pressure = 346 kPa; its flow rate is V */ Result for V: 423.2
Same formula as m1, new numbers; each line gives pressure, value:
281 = 429.3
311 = 453.5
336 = 455.4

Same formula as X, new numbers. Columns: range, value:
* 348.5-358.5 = 435.6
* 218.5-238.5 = 440.4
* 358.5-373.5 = 423.2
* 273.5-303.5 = 414.4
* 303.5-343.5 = 430.3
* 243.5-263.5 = 403.6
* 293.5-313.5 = 447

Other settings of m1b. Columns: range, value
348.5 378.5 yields 450.2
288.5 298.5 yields 447.2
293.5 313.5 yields 455.7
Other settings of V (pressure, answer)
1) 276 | 414.4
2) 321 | 459.2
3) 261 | 403.6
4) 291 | 447.2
